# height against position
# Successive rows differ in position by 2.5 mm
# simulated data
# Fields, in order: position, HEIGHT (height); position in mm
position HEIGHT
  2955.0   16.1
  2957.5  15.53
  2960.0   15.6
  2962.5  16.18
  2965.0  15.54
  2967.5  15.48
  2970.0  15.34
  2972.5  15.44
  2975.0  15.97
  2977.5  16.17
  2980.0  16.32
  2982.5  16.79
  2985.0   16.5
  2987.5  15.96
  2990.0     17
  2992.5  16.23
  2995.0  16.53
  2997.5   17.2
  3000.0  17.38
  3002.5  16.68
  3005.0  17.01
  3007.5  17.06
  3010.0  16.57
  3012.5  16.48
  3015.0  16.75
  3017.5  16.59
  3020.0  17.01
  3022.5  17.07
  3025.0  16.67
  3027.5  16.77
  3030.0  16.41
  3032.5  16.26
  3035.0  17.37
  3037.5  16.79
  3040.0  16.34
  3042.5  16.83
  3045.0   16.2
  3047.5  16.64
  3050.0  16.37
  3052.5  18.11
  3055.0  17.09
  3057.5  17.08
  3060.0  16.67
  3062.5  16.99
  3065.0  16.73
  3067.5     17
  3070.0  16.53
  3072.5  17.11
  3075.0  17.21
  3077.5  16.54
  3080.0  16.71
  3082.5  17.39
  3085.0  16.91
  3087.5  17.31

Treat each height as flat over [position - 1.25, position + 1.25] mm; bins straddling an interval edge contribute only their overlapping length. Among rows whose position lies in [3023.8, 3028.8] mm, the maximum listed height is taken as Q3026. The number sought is 16.77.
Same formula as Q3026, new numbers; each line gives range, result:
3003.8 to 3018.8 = 17.06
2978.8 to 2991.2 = 17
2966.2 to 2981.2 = 16.32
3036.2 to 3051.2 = 16.83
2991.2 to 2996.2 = 16.53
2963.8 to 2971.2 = 15.54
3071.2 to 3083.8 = 17.39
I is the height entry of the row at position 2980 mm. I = 16.32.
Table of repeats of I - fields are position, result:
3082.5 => 17.39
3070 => 16.53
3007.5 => 17.06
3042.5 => 16.83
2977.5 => 16.17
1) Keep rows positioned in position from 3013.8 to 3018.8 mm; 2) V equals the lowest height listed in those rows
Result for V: 16.59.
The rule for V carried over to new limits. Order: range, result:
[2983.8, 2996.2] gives 15.96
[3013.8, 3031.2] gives 16.41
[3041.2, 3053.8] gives 16.2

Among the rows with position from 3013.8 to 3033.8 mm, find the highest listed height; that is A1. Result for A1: 17.07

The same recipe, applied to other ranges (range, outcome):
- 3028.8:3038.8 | 17.37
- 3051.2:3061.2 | 18.11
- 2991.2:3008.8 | 17.38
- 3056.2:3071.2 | 17.08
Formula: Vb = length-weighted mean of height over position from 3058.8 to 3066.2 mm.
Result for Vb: 16.8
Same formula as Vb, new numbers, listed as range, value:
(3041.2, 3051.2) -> 16.5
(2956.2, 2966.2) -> 15.7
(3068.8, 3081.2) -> 16.8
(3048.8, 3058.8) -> 17.2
